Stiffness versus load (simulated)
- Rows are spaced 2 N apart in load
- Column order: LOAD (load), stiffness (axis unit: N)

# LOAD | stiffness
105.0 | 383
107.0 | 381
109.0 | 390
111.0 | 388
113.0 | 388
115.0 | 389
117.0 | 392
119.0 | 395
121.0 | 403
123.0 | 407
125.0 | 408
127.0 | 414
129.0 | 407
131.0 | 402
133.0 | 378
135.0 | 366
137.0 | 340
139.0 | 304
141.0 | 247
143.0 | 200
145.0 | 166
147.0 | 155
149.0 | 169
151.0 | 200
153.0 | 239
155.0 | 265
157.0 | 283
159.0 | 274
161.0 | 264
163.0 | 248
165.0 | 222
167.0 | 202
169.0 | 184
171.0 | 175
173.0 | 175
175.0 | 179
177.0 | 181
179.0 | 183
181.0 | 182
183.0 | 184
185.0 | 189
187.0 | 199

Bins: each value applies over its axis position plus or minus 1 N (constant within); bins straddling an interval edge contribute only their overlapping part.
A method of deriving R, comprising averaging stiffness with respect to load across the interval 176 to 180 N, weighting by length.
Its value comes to 182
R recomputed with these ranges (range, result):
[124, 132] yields 408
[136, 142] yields 297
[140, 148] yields 192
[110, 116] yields 388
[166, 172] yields 187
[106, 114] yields 387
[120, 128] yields 408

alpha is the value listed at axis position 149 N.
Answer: 169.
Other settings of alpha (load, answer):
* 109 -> 390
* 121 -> 403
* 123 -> 407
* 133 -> 378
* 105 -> 383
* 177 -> 181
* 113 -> 388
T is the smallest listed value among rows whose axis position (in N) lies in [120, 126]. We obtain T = 403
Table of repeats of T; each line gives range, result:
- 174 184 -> 179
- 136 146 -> 166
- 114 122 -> 389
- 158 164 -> 248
